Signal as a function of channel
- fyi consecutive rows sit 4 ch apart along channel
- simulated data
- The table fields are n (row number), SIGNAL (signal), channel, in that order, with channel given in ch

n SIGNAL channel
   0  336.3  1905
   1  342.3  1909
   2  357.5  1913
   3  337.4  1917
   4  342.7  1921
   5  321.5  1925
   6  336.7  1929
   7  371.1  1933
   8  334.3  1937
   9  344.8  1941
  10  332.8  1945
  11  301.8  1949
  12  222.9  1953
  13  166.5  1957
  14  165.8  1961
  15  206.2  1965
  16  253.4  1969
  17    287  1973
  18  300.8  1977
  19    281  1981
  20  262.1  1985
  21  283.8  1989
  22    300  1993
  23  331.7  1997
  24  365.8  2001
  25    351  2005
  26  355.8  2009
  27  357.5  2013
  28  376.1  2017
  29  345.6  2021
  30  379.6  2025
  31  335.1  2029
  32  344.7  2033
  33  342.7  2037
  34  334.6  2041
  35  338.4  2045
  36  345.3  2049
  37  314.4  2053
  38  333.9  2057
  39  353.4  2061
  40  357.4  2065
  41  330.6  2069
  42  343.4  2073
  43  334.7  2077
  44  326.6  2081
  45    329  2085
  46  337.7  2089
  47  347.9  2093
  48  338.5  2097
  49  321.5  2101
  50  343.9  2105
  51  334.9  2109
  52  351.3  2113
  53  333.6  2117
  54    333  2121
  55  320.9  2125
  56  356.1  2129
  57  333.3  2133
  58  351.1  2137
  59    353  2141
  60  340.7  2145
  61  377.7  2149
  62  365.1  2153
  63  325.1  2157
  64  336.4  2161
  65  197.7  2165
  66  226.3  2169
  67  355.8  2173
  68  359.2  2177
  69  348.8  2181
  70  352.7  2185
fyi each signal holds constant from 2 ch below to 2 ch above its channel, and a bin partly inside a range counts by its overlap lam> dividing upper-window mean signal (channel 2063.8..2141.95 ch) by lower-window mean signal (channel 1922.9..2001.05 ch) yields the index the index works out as 1.18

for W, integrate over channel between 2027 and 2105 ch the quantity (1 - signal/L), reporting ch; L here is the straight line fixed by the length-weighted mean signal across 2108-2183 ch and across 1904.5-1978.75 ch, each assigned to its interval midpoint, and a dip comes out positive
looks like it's -4.8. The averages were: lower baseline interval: 297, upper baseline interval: 332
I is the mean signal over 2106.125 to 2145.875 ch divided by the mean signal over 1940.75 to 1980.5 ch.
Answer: 1.3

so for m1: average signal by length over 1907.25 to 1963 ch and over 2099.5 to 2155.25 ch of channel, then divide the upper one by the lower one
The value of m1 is 1.13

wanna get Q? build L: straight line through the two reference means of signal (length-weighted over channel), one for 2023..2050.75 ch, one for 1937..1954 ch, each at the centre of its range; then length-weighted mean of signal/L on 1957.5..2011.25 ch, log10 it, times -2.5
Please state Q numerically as 0.15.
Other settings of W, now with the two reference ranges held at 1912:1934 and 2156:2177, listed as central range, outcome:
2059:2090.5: -2.75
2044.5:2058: -0.67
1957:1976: 6.16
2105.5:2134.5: -3.38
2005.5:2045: -3.64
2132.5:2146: -2.14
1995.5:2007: -0.83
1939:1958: 3.28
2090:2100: -1.06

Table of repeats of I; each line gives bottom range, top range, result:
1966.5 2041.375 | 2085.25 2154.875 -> 1.06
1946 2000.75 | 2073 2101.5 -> 1.27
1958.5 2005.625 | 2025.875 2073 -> 1.22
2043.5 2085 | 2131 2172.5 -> 0.95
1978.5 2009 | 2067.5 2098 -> 1.07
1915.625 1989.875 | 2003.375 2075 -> 1.21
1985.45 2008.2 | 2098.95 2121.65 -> 1.04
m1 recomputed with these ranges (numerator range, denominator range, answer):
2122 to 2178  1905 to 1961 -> 1.05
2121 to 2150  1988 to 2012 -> 1.03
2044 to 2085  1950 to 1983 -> 1.42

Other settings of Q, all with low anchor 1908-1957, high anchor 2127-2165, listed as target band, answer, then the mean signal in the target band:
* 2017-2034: -0.08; 355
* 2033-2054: -0.02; 337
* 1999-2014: -0.09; 358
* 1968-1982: 0.15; 282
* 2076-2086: 0.02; 330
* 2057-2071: -0.04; 345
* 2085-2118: 0.00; 338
